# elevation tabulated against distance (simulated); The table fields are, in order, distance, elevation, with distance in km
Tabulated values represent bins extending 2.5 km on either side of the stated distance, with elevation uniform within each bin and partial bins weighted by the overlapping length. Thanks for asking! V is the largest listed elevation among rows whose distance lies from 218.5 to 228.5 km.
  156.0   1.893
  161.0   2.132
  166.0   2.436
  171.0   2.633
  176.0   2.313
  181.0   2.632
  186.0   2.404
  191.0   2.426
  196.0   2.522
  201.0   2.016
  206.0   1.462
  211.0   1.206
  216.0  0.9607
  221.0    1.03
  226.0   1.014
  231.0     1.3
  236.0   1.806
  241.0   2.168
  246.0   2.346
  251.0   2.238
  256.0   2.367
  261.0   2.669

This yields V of 1.03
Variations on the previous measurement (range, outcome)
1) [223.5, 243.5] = 2.168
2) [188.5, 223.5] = 2.522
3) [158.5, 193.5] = 2.633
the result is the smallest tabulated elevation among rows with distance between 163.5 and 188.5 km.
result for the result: 2.313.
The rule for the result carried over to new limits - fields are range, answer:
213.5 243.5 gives 0.9607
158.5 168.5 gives 2.132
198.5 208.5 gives 1.462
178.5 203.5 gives 2.016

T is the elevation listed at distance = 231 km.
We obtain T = 1.3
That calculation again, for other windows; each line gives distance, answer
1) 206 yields 1.462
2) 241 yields 2.168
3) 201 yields 2.016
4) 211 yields 1.206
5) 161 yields 2.132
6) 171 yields 2.633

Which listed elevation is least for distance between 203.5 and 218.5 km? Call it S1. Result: 0.9607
